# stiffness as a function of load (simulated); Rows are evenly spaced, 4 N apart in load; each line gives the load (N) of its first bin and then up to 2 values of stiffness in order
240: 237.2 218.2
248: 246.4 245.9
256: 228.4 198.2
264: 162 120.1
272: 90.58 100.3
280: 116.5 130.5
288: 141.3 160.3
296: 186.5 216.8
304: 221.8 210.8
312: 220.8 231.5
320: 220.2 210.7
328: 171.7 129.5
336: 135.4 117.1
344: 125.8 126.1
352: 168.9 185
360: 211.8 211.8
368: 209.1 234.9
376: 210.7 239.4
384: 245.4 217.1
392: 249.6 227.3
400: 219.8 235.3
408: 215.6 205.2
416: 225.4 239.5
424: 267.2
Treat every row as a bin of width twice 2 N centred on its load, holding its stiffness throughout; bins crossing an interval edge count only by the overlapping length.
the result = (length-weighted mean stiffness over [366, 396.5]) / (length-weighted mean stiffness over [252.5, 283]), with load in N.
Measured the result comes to 1.53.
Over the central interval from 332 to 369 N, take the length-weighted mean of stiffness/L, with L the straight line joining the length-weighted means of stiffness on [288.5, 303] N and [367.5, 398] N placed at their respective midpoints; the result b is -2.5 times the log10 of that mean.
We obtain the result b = 0.30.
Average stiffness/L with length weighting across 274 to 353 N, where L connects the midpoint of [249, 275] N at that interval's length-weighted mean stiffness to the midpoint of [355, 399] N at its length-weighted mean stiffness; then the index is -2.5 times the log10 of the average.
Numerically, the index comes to 0.171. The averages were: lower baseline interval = 174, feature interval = 167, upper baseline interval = 223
